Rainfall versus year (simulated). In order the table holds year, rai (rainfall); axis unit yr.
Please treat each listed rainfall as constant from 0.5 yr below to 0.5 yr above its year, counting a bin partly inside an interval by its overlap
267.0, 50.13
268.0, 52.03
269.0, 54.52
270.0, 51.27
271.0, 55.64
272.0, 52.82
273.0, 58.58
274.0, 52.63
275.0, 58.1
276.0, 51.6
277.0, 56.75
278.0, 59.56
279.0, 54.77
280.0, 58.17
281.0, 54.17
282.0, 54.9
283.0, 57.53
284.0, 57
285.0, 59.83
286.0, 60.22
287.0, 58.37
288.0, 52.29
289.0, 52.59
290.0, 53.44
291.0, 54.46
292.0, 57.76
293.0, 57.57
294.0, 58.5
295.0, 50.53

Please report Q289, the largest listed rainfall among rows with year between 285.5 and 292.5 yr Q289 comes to 60.22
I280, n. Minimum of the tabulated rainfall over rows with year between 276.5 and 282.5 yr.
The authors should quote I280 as 54.17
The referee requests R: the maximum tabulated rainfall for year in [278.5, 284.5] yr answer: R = 58.17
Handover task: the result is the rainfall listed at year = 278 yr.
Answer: 59.56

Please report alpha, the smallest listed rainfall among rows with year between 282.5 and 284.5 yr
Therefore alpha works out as 57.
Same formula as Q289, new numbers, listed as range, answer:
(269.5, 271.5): 55.64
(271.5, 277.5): 58.58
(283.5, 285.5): 59.83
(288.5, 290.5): 53.44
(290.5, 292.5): 57.76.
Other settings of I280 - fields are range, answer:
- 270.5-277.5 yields 51.6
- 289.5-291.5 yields 53.44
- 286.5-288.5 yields 52.29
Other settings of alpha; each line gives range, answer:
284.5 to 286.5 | 59.83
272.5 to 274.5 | 52.63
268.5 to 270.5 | 51.27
